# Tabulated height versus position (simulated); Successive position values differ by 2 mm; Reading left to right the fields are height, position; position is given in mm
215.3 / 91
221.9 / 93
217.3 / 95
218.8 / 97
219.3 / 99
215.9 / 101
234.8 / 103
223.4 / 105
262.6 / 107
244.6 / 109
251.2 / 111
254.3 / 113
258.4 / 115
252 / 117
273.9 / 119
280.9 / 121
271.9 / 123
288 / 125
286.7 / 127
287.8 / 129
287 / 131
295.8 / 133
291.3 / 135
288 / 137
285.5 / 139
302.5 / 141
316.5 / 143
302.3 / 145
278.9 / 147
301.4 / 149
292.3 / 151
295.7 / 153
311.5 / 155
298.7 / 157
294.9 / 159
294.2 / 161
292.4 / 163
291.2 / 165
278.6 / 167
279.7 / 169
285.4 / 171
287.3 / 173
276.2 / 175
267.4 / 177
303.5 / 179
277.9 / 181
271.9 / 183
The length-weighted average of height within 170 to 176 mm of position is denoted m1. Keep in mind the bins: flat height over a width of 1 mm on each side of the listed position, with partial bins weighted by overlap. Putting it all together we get 283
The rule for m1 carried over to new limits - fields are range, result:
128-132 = 287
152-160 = 300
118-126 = 279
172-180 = 284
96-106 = 222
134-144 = 297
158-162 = 295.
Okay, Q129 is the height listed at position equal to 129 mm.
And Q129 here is 287.8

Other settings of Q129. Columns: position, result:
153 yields 295.7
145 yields 302.3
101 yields 215.9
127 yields 286.7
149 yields 301.4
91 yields 215.3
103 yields 234.8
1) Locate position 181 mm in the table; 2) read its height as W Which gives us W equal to 277.9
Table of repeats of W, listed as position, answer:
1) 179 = 303.5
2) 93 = 221.9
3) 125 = 288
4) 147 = 278.9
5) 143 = 316.5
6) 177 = 267.4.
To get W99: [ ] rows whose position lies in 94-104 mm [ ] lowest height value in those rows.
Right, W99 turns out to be 215.9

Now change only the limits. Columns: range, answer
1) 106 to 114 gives 244.6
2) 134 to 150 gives 278.9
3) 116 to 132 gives 252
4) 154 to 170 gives 278.6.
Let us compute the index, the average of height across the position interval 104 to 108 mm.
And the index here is 243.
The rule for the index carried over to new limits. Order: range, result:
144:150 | 294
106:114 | 253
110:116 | 255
